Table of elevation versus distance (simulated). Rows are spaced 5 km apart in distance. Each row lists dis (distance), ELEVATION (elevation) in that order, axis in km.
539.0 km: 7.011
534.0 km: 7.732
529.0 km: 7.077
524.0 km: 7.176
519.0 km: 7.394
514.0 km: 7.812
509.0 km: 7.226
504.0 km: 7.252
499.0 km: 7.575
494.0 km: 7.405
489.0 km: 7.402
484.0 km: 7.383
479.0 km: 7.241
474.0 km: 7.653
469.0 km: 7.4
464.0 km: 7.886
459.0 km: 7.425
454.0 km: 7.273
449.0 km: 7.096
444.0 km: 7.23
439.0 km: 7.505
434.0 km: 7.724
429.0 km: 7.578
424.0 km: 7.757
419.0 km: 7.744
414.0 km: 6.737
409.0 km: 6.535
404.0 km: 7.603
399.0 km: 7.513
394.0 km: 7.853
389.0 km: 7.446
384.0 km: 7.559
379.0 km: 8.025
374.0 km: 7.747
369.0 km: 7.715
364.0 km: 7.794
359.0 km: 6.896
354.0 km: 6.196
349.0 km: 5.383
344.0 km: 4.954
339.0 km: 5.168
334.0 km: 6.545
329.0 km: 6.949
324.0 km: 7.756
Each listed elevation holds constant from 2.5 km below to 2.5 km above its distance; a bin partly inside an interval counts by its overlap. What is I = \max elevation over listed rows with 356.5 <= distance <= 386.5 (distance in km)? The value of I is 8.025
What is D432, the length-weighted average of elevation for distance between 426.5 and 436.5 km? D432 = 7.65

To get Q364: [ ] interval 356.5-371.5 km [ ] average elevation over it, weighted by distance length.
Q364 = 7.47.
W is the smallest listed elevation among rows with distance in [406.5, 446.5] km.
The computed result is 6.535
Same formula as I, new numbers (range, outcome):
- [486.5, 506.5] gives 7.575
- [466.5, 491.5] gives 7.653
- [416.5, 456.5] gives 7.757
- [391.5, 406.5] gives 7.853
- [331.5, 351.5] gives 6.545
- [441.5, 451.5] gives 7.23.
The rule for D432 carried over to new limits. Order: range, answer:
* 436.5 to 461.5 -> 7.31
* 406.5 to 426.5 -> 7.19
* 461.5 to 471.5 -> 7.64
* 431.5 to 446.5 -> 7.49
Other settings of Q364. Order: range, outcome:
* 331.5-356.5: 5.65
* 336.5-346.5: 5.06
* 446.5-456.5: 7.18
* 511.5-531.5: 7.36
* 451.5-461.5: 7.35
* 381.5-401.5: 7.59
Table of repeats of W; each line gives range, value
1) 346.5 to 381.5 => 5.383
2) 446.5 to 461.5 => 7.096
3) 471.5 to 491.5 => 7.241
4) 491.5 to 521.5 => 7.226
